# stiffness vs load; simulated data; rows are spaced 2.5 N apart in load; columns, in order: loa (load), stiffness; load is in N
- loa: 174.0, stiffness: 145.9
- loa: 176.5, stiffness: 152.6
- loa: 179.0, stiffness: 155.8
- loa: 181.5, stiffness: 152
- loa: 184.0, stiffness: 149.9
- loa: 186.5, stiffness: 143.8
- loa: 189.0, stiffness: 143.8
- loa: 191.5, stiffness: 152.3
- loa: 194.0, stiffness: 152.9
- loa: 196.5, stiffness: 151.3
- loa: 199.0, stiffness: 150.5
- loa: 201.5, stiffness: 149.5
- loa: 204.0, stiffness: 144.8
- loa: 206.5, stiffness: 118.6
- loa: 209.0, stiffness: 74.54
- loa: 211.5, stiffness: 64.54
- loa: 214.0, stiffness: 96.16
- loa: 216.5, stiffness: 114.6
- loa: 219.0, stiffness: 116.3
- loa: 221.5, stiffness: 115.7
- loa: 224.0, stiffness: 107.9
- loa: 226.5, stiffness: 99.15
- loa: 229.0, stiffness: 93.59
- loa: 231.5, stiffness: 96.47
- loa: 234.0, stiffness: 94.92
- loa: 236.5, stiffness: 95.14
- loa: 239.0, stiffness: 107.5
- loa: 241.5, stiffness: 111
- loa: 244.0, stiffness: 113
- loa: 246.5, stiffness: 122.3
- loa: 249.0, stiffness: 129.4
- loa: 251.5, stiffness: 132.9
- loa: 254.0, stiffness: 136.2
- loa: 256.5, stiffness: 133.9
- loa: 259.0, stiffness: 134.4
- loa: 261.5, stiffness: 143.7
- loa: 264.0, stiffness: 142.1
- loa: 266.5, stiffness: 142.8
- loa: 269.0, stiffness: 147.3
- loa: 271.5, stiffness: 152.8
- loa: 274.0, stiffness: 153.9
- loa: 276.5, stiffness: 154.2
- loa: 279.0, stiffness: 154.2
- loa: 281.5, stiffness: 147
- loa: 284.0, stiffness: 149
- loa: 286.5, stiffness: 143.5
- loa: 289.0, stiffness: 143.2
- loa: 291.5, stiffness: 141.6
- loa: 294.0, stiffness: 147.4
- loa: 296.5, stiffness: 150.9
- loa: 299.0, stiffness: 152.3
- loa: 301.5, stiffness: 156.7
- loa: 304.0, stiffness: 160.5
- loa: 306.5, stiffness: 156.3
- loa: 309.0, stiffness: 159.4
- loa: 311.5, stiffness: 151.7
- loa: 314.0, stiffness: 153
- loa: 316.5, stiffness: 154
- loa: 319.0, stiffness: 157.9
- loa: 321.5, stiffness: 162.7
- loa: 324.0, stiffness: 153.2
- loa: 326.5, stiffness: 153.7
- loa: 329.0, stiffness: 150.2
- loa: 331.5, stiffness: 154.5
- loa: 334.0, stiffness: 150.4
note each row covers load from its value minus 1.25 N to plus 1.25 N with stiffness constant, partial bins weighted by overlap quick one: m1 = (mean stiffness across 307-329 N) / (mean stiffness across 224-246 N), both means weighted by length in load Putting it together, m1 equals 1.5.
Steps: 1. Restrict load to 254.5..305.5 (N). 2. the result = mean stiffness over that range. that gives 147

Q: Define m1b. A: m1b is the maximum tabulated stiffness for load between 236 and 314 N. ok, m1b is 160.5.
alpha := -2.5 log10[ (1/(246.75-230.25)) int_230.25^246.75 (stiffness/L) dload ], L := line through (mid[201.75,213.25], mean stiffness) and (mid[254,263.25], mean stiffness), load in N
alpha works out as 0.19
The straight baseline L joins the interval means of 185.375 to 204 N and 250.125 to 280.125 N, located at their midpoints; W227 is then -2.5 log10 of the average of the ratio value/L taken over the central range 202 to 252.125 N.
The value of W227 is 0.33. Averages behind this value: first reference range 149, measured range 108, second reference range 144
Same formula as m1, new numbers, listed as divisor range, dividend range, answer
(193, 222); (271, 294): 1.23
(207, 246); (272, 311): 1.50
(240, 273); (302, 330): 1.16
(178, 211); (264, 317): 1.08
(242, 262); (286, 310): 1.17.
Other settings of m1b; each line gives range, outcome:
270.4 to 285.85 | 154.2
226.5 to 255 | 136.2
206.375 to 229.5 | 118.6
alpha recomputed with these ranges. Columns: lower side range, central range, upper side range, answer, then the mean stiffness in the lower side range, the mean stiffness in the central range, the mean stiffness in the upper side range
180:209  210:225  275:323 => 0.38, 143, 102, 152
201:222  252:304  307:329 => -0.07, 109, 147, 155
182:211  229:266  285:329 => 0.20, 138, 120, 153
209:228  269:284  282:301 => -0.11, 100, 152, 147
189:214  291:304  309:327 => 0.00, 128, 151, 156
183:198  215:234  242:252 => 0.26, 149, 105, 123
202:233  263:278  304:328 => -0.13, 105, 149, 156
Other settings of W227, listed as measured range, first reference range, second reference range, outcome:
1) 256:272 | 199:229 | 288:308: -0.059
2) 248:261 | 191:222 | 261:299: 0.040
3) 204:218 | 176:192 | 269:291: 0.452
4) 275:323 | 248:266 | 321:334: -0.040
